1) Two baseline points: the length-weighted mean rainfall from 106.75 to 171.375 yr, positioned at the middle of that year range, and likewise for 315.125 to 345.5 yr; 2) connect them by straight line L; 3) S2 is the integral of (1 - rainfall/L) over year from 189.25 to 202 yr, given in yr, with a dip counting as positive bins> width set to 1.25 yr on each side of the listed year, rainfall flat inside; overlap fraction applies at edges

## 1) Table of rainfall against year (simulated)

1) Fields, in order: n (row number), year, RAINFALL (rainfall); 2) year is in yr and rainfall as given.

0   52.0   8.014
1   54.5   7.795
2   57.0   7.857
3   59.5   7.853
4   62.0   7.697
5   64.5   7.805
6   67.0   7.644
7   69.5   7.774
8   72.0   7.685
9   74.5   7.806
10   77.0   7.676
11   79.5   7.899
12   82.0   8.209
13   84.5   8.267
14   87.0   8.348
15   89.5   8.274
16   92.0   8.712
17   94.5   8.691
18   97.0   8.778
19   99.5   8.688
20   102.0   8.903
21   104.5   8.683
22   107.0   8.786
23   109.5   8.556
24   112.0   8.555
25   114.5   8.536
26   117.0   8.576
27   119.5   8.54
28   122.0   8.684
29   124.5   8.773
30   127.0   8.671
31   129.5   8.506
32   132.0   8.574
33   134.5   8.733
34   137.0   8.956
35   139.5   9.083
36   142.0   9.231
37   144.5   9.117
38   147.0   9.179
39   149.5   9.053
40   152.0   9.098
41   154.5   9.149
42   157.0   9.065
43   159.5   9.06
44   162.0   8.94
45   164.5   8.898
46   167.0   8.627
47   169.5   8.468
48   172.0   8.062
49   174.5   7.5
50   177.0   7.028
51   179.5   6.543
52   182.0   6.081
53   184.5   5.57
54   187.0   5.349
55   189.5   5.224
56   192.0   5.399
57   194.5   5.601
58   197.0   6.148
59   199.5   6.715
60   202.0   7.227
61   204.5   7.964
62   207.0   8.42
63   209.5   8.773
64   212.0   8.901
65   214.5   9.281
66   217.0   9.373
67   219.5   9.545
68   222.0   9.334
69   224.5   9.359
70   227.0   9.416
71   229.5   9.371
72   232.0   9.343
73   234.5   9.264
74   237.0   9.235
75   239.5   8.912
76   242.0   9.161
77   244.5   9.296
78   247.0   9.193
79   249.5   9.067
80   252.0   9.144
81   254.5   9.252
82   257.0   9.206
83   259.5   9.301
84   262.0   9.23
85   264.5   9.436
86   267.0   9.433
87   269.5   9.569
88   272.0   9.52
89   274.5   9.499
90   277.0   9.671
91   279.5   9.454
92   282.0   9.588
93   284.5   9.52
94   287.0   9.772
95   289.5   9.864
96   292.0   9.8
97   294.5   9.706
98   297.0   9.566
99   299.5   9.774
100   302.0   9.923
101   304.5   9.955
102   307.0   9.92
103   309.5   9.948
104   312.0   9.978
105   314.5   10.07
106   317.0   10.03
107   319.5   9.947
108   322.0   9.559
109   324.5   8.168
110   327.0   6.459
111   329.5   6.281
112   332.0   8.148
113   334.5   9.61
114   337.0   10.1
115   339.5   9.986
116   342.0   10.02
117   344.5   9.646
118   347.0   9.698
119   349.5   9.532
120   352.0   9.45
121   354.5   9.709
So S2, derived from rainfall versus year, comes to 4.13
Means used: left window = 8.82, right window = 9.01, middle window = 6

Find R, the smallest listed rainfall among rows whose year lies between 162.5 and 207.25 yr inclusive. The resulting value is 5.224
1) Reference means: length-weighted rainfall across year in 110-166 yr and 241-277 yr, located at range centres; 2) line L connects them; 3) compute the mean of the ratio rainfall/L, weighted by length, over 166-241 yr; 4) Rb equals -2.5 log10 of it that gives 0.16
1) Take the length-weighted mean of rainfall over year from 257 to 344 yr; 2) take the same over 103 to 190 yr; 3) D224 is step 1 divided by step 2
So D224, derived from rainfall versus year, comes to 1.14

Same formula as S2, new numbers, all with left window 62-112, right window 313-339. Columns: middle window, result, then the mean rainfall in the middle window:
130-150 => -1.4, 8.97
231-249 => -1.1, 9.19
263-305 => -4.2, 9.64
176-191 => 4.5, 5.94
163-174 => 0.0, 8.45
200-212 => 0.7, 8.09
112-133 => -0.6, 8.6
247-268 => -1.3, 9.25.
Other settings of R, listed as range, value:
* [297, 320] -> 9.566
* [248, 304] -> 9.067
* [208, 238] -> 8.773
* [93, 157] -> 8.506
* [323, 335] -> 6.281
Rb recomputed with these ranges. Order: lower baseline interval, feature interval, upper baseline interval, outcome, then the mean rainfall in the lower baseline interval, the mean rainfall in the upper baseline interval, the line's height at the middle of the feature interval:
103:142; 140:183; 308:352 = 0.05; 8.7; 9.26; 8.8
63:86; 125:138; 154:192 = -0.14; 7.87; 7.47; 7.64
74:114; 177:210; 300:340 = 0.33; 8.44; 9.25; 8.8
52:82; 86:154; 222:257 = -0.07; 7.8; 9.23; 8.24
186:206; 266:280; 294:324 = -0.10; 6.24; 9.83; 8.68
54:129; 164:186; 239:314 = 0.20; 8.3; 9.53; 8.86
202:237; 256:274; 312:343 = -0.04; 9.04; 9.06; 9.05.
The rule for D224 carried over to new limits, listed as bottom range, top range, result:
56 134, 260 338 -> 1.13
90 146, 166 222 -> 0.85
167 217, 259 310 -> 1.35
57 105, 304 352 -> 1.14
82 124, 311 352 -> 1.07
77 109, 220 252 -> 1.09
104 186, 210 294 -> 1.11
